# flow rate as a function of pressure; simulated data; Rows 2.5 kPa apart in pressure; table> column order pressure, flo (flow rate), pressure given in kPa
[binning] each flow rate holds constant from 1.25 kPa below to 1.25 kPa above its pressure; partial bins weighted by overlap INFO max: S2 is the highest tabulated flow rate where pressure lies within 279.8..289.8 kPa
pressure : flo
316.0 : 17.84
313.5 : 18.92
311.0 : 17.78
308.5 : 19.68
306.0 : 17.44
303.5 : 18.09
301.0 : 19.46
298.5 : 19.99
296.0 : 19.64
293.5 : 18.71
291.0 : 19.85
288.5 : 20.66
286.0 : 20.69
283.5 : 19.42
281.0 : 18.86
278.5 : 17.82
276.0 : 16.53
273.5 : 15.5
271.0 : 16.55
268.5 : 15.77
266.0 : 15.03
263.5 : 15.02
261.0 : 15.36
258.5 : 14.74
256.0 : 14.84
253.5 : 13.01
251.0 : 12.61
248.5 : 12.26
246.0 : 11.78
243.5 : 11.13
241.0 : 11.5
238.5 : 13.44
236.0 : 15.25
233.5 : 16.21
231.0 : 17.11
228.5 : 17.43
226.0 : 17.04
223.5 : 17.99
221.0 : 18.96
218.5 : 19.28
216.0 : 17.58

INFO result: 20.69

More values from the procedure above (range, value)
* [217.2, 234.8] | 19.28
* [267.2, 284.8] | 19.42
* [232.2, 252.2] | 16.21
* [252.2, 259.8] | 14.84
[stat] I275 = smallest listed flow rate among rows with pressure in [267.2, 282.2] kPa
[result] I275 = 15.5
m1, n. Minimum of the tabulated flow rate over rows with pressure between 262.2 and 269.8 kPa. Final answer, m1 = 15.02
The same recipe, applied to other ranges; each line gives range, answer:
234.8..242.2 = 11.5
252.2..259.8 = 13.01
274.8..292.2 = 16.53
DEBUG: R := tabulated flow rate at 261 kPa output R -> 15.36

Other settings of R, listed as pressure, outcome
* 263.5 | 15.02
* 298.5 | 19.99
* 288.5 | 20.66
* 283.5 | 19.42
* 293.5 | 18.71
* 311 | 17.78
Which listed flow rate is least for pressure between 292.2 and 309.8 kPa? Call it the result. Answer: 17.44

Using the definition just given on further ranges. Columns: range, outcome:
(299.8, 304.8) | 18.09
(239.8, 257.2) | 11.13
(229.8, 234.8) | 16.21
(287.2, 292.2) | 19.85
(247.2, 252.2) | 12.26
